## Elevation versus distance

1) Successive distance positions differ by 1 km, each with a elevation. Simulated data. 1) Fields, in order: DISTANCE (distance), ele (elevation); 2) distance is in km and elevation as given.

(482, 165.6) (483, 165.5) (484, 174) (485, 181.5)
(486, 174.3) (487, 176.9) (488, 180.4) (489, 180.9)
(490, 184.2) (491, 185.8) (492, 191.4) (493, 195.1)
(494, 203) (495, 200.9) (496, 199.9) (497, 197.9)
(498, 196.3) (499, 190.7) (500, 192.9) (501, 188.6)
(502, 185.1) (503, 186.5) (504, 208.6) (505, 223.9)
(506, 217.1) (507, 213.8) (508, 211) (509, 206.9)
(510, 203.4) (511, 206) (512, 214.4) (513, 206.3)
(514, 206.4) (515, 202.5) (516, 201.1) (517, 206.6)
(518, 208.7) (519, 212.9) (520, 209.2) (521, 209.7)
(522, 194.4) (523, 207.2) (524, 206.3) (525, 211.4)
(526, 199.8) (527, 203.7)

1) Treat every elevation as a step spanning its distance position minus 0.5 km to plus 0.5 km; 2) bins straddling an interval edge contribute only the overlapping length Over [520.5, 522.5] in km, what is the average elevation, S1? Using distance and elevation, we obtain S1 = 202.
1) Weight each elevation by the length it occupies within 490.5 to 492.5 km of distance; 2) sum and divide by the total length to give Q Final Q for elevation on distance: 189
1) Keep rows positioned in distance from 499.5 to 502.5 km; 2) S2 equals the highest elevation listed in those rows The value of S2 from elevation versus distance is 192.9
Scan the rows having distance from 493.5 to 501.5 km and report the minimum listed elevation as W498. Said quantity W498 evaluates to 188.6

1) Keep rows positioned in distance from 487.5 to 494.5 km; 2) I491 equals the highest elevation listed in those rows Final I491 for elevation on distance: 203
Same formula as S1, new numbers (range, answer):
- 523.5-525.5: 209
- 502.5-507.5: 210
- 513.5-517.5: 204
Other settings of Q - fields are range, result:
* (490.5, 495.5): 195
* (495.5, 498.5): 198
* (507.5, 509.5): 209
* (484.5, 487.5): 178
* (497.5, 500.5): 193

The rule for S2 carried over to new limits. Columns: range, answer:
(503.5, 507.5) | 223.9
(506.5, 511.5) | 213.8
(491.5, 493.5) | 195.1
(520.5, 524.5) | 209.7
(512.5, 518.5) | 208.7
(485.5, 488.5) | 180.4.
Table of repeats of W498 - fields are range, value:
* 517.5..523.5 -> 194.4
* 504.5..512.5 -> 203.4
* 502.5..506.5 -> 186.5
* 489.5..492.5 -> 184.2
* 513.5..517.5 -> 201.1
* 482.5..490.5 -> 165.5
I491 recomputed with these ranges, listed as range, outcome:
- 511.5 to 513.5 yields 214.4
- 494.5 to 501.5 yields 200.9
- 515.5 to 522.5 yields 212.9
